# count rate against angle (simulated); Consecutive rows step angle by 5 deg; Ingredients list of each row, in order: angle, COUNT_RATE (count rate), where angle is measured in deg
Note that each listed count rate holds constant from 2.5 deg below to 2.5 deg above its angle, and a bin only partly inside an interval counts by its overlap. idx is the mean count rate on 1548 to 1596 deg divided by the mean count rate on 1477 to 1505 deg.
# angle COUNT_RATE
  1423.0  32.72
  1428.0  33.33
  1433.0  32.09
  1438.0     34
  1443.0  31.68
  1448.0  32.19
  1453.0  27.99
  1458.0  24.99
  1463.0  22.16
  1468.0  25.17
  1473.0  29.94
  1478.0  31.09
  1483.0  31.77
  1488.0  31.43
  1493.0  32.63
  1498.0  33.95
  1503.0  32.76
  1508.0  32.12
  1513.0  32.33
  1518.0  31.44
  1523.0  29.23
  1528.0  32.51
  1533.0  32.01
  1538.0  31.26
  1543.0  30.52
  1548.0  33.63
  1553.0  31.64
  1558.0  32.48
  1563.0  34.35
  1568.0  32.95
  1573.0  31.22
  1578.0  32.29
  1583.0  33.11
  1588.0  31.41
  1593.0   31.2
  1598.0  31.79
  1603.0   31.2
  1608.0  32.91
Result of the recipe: 1.00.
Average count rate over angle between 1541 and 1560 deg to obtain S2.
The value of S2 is 32.1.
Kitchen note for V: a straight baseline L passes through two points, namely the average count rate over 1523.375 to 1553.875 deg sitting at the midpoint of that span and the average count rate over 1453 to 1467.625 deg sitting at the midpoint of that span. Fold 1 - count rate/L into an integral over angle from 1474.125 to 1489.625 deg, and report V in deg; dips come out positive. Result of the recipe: -2.8 deg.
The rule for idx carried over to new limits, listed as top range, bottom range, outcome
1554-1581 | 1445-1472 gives 1.22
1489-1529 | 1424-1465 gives 1.07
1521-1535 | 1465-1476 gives 1.14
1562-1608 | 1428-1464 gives 1.08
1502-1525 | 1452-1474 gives 1.23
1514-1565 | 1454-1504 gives 1.08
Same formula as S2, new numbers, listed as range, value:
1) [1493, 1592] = 32.2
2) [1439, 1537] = 30.5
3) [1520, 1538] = 31.3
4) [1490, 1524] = 32.2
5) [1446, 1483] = 27.9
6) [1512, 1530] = 31.3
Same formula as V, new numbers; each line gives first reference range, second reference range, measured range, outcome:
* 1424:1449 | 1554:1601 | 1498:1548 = 1.0 deg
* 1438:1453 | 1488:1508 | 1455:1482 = 4.3 deg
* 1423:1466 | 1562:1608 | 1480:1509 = -1.6 deg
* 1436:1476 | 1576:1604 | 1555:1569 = -0.9 deg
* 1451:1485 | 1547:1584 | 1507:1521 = -0.9 deg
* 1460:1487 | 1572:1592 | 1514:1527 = -0.4 deg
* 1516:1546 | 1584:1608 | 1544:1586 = -1.6 deg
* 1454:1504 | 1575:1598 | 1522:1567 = -1.6 deg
